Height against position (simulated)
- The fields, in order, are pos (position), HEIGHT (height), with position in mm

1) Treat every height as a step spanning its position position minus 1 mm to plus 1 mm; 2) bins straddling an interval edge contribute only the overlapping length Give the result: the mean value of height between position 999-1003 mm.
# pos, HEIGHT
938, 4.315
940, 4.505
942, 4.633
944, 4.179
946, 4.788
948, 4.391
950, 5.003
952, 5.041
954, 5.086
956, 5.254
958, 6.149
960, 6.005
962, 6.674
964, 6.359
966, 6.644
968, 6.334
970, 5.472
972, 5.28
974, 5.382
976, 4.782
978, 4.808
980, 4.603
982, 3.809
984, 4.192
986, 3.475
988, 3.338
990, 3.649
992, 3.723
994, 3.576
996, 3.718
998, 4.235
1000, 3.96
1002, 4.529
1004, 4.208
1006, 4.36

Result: 4.24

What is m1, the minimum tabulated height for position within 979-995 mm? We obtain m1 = 3.338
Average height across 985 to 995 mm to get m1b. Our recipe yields 3.55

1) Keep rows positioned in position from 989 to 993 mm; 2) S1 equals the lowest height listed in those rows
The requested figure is 3.649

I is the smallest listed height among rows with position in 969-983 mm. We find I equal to 3.809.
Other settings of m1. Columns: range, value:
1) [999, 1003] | 3.96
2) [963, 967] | 6.359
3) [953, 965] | 5.086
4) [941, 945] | 4.179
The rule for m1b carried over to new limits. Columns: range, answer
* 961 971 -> 6.3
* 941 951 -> 4.6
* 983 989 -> 3.67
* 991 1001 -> 3.84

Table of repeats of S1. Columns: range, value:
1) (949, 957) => 5.003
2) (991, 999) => 3.576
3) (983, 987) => 3.475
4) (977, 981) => 4.603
